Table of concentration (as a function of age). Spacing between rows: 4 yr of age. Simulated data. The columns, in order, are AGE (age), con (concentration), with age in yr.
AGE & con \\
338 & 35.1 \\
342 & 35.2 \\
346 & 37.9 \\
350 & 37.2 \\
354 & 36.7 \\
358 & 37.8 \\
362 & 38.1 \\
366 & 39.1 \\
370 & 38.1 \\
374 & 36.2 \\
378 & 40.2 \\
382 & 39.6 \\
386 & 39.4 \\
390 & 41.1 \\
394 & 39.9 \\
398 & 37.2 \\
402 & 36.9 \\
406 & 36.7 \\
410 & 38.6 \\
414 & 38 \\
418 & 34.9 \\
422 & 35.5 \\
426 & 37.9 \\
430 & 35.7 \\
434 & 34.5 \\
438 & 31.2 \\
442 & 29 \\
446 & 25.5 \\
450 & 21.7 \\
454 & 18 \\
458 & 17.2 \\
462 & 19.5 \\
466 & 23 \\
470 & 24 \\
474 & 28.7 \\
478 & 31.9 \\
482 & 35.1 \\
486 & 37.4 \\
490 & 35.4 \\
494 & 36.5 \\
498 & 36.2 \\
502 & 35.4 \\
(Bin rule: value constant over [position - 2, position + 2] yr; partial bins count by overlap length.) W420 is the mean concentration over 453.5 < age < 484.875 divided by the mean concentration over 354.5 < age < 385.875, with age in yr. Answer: 0.7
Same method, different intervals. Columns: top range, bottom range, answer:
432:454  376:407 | 0.70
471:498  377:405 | 0.87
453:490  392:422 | 0.72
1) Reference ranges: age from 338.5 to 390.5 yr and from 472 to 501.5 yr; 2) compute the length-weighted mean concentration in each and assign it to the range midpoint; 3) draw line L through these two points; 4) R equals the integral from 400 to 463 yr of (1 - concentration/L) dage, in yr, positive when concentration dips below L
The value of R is 9.3 yr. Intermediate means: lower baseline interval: 38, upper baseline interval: 34.5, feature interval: 30.9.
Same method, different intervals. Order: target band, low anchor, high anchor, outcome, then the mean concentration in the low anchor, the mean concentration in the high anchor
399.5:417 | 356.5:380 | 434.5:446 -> -2.0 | 38.3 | 29.9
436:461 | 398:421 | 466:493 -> 7.7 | 37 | 31.6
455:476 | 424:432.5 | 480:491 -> 8.1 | 36.7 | 36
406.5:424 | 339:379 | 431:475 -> -3.9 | 37.5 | 24.9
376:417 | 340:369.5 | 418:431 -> -2.2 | 37.5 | 36.2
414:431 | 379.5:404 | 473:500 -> 0.6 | 39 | 34.7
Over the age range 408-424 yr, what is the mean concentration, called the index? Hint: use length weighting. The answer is 36.8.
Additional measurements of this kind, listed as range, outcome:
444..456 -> 21.7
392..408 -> 37.7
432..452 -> 28.4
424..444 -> 33.7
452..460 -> 17.6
